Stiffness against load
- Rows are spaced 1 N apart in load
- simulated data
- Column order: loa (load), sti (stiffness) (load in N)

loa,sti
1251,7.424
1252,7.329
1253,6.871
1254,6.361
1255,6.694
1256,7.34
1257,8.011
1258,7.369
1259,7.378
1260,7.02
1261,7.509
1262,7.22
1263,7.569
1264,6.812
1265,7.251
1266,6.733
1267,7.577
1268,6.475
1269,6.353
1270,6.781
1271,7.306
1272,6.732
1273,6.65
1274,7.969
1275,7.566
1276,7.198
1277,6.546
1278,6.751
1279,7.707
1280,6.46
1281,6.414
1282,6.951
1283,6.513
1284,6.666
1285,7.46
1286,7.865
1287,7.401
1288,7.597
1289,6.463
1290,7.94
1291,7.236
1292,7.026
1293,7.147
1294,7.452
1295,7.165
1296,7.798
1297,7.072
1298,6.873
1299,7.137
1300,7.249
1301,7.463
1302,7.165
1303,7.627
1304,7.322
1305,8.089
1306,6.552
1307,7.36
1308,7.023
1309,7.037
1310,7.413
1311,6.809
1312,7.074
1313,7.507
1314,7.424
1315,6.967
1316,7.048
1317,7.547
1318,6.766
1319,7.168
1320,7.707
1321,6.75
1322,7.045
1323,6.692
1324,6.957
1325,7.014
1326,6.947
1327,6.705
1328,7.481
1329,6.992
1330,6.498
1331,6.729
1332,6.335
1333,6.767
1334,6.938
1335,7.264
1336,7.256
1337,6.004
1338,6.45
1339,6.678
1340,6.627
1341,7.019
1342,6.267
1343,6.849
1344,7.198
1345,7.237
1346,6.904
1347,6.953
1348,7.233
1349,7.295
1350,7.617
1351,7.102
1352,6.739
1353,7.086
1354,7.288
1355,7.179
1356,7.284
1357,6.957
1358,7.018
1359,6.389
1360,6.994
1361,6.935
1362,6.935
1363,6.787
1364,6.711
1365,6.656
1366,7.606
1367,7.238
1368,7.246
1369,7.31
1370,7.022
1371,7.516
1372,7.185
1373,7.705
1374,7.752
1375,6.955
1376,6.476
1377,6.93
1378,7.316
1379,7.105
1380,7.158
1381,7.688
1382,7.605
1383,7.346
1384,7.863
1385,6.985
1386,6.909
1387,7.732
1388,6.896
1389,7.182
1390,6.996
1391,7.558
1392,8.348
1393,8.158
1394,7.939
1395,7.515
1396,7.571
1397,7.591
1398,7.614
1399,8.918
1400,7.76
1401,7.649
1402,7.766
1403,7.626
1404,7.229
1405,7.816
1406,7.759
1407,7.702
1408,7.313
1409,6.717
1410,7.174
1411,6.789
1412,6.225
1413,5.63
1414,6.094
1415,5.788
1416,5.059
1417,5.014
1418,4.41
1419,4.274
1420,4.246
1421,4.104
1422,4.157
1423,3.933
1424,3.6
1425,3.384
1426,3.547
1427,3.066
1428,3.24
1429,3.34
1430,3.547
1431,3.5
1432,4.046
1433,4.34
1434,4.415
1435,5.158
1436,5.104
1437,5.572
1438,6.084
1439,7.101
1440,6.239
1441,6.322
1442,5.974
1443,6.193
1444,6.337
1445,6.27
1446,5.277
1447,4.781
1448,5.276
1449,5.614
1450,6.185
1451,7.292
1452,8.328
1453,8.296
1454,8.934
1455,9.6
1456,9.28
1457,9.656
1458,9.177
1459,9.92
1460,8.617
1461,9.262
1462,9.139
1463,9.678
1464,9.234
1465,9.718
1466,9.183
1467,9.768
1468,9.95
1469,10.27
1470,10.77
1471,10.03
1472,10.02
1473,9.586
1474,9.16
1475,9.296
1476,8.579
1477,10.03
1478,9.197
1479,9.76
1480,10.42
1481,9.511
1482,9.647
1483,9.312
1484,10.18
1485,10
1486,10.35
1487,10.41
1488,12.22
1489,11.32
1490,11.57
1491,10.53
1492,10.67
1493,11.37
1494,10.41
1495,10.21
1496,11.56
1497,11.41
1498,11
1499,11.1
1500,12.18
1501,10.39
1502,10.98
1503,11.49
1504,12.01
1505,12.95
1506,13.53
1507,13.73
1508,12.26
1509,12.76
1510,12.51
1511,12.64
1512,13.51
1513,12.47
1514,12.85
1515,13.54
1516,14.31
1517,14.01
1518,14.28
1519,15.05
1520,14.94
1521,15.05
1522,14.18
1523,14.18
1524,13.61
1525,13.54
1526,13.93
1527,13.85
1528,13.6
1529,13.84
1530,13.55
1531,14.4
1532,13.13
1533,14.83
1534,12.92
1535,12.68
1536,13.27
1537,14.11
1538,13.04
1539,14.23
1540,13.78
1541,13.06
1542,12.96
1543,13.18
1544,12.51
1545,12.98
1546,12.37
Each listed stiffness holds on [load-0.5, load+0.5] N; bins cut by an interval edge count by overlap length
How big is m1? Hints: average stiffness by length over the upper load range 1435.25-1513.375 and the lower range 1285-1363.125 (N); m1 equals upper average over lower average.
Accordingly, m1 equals 1.3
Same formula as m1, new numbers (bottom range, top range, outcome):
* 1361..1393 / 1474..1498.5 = 1.43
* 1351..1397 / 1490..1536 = 1.77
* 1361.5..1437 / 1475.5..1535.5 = 1.91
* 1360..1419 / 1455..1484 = 1.35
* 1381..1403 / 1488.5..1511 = 1.53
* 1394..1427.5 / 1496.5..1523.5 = 2.11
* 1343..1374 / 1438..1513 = 1.36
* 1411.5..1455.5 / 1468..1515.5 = 2.07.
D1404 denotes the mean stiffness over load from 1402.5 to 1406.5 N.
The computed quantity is 7.61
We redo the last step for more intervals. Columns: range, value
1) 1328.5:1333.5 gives 6.66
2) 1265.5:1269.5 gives 6.78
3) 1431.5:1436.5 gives 4.61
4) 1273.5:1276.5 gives 7.58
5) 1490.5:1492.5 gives 10.6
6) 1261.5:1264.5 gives 7.2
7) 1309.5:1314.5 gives 7.25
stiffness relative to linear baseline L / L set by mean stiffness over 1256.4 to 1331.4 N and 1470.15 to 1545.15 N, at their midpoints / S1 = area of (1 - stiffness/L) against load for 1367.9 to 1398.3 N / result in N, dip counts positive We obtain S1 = 6.0 N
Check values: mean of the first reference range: 7.14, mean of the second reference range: 12.1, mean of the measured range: 7.39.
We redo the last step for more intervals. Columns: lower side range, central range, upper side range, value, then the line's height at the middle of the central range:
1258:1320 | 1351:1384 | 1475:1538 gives 6.8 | 8.98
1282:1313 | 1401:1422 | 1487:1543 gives 8.1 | 10.2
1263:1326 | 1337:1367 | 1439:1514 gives 3.8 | 7.96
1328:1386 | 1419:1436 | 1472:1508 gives 9.6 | 9.01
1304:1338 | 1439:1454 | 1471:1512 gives 5.3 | 9.9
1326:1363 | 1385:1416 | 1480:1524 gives 5.1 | 8.75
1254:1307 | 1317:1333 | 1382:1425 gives 0.1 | 6.98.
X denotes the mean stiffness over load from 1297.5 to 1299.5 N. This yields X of 7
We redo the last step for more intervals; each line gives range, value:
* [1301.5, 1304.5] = 7.37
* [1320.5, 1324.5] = 6.86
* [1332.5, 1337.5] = 6.85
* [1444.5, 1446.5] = 5.77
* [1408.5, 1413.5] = 6.51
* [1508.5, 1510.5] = 12.6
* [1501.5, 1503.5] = 11.2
